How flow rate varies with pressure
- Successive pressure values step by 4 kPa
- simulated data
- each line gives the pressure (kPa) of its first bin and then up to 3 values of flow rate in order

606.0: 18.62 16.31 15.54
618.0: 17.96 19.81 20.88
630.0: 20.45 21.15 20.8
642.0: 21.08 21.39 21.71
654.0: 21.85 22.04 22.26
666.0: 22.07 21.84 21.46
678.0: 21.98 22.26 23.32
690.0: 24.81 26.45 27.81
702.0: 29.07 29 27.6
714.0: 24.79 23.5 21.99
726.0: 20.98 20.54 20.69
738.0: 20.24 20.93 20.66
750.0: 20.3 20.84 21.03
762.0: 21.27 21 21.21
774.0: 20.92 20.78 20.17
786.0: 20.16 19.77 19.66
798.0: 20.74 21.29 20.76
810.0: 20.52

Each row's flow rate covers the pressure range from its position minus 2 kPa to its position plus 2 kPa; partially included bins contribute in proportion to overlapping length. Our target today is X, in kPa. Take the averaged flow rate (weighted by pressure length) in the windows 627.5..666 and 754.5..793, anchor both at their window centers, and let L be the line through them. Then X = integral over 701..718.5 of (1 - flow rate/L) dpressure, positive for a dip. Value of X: -4.9 kPa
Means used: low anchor 21.4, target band 26.9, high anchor 20.7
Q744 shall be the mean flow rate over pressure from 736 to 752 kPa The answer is 20.5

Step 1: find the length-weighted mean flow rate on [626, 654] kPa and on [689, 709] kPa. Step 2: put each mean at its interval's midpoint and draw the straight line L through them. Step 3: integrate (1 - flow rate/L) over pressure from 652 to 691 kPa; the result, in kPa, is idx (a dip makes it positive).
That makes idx 3.5 kPa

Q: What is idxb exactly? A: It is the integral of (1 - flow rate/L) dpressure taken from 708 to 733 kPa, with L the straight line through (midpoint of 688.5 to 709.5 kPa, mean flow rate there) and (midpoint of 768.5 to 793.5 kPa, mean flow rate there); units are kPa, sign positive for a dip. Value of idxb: 2.5 kPa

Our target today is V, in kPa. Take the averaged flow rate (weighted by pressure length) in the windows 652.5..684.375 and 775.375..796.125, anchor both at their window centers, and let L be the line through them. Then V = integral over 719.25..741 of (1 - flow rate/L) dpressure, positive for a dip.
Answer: 0.0 kPa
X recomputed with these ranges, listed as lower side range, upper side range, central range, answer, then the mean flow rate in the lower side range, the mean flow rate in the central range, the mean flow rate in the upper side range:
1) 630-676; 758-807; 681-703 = -4.48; 21.6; 25.6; 20.7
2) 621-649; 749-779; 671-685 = -0.74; 20.9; 22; 20.9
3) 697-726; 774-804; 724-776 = 5.10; 25.8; 20.8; 20.4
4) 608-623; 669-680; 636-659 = -2.06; 17.2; 21.5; 21.8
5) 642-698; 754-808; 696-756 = -4.26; 22.7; 23.3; 20.7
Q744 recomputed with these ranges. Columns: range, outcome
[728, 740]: 20.5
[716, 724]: 22.7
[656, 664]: 22.1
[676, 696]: 23.8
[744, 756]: 20.6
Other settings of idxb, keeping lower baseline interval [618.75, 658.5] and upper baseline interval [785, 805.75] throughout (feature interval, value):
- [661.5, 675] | -0.67 kPa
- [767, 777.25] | -0.28 kPa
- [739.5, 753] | -0.05 kPa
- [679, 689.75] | -1.16 kPa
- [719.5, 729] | -0.39 kPa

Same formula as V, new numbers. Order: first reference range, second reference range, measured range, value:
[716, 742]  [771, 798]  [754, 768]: -0.2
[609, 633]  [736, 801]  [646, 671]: -3.6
